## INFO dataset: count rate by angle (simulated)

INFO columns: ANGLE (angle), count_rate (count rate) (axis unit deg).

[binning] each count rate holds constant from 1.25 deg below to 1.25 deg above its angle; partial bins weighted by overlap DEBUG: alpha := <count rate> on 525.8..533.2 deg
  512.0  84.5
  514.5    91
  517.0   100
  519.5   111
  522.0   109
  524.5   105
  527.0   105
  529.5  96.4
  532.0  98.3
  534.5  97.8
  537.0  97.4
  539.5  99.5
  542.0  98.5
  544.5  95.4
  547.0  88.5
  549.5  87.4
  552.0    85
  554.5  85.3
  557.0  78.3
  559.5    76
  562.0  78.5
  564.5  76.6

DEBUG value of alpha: 99.9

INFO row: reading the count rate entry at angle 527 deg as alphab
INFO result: 105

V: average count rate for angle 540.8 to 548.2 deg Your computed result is 94.1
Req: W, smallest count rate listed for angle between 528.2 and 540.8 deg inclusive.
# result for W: 96.4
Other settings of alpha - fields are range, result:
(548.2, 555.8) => 85.9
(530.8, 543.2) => 98.3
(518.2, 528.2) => 107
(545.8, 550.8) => 87.9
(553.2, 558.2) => 81.9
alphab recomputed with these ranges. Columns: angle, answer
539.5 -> 99.5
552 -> 85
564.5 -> 76.6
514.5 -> 91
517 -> 100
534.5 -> 97.8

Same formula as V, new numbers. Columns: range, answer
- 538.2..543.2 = 99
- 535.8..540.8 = 98.5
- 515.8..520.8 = 106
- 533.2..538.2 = 97.6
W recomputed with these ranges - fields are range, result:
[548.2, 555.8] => 85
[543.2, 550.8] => 87.4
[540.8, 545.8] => 95.4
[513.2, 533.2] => 91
